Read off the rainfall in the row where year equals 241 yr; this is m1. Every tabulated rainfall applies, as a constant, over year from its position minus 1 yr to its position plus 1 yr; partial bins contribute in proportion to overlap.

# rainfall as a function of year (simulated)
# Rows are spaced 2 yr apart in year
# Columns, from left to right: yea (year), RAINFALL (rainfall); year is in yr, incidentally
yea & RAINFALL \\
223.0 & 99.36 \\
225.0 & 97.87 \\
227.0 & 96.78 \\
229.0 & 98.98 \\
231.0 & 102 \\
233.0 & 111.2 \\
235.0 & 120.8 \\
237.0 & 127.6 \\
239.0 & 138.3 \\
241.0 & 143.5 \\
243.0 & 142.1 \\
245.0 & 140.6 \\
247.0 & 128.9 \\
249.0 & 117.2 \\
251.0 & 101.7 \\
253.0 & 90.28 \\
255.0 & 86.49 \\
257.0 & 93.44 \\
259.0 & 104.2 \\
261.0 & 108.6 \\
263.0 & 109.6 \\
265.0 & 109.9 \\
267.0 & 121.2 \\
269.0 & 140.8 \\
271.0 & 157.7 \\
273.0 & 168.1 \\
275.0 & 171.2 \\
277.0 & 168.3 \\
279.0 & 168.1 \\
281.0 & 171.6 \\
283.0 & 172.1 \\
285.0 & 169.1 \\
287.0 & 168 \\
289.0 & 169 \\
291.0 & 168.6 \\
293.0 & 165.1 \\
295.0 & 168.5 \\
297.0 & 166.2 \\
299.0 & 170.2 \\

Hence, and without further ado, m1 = 143.5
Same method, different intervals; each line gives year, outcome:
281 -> 171.6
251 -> 101.7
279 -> 168.1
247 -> 128.9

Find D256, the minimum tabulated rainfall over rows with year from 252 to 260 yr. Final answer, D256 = 86.49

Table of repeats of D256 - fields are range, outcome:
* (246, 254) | 90.28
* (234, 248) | 120.8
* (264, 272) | 109.9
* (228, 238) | 98.98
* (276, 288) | 168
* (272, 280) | 168.1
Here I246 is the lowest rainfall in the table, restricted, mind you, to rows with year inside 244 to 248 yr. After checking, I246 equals 128.9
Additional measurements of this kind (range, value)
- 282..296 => 165.1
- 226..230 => 96.78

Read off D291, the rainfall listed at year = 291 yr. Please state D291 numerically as 168.6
